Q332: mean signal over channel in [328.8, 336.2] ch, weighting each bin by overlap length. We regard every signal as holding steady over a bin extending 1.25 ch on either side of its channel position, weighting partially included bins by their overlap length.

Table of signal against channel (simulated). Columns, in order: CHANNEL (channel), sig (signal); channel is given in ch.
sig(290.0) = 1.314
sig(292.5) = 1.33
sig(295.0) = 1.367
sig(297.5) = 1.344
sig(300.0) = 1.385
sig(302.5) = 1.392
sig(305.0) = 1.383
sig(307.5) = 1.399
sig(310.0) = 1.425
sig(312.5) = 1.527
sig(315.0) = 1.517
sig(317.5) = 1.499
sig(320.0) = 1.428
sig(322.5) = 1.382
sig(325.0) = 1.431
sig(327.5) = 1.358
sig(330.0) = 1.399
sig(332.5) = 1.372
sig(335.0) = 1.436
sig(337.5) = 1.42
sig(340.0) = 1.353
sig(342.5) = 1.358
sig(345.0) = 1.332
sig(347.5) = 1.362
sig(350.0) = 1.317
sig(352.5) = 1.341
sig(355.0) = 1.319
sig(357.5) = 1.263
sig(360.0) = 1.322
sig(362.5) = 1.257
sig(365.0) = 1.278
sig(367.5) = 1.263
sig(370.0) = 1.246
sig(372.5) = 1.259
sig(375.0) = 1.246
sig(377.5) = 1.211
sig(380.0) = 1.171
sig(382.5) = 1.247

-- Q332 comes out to 1.4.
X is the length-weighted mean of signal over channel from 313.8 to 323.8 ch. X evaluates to 1.46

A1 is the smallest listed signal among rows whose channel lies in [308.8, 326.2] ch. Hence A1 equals 1.382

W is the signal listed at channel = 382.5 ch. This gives 1.247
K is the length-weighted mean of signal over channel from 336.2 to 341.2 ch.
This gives 1.39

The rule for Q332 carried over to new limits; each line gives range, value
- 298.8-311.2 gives 1.4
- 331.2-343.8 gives 1.39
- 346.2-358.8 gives 1.32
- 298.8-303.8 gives 1.39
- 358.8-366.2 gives 1.29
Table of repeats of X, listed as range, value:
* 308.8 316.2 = 1.49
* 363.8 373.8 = 1.26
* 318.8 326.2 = 1.41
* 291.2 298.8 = 1.35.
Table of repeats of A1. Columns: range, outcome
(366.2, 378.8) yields 1.211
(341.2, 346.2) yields 1.332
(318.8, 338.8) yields 1.358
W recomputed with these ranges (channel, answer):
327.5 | 1.358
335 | 1.436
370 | 1.246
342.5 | 1.358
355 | 1.319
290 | 1.314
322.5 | 1.382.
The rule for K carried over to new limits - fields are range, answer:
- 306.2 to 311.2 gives 1.41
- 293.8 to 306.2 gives 1.37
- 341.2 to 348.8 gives 1.35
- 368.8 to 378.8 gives 1.24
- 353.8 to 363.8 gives 1.29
